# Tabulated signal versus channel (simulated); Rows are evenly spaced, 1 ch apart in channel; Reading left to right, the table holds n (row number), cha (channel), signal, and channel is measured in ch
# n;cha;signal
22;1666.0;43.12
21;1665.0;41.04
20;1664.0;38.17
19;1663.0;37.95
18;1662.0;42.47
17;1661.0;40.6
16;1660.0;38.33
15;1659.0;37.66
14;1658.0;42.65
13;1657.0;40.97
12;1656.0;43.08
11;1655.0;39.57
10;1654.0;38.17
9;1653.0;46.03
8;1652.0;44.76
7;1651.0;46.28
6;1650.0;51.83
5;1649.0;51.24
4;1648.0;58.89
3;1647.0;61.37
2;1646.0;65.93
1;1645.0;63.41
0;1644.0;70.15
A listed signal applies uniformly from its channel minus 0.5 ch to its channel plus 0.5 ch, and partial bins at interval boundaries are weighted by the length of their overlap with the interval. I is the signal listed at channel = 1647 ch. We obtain 61.37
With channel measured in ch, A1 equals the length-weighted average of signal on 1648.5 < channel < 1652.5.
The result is 48.5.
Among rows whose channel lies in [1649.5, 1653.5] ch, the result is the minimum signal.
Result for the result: 44.76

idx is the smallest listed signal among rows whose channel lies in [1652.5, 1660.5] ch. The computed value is 37.66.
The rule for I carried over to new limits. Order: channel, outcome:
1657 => 40.97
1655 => 39.57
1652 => 44.76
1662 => 42.47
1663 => 37.95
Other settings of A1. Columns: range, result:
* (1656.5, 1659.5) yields 40.4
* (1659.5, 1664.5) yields 39.5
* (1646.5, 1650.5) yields 55.8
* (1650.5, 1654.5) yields 43.8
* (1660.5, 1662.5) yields 41.5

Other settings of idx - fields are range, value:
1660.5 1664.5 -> 37.95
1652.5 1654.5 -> 38.17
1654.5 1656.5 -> 39.57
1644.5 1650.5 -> 51.24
